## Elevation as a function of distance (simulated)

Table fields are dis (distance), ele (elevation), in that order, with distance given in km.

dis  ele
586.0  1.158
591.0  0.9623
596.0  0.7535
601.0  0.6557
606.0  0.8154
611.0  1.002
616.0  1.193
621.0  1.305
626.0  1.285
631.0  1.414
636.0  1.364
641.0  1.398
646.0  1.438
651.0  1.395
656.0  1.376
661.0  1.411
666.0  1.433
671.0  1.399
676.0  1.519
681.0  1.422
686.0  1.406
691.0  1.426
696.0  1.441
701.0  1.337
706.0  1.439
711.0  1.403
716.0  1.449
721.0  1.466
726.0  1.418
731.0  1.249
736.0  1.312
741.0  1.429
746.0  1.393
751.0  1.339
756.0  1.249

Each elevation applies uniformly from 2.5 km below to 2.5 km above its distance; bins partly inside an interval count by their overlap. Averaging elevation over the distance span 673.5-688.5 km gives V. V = 1.45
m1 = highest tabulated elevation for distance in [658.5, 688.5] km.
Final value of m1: 1.519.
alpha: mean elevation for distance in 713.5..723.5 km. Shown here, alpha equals 1.46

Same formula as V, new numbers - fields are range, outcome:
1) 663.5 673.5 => 1.42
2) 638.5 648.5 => 1.42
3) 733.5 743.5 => 1.37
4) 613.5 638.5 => 1.31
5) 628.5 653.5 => 1.4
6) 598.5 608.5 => 0.736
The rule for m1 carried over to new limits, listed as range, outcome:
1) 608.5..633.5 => 1.414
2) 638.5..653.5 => 1.438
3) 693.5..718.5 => 1.449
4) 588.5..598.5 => 0.9623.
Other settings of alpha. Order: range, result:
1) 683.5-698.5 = 1.42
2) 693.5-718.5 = 1.41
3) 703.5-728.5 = 1.44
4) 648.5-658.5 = 1.39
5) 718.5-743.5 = 1.37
